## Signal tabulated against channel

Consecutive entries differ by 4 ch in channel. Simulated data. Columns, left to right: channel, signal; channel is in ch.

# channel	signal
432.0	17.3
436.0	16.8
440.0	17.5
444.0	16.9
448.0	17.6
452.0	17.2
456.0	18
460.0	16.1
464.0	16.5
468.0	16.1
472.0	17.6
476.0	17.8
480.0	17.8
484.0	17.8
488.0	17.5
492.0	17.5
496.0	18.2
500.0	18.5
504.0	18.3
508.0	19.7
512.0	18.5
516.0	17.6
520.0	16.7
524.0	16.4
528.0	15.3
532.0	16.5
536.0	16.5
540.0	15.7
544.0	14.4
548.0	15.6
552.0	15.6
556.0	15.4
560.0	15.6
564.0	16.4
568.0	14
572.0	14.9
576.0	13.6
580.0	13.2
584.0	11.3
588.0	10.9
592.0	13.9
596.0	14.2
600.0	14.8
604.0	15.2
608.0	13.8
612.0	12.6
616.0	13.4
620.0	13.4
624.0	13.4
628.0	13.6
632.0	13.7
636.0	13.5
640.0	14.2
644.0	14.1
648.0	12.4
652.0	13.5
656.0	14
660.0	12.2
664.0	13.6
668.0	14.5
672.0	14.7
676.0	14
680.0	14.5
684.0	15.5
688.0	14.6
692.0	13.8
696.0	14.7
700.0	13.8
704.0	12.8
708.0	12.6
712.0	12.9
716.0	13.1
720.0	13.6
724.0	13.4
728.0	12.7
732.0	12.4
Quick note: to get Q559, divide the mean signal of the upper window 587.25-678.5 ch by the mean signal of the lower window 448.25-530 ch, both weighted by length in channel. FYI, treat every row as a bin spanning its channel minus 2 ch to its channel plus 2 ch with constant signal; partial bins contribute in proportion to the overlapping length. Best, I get 0.8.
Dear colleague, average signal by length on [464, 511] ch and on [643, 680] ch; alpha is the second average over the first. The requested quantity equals 0.77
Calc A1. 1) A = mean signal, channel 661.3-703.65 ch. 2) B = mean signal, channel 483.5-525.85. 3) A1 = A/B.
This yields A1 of 0.80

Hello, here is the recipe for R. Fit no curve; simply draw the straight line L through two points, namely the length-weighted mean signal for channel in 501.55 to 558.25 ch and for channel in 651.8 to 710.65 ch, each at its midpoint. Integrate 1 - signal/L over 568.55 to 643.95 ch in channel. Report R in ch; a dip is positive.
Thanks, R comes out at 8.3 ch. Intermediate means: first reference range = 16.6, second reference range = 13.9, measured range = 13.6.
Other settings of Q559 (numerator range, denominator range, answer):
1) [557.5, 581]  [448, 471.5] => 0.87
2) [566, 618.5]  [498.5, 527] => 0.76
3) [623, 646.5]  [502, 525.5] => 0.77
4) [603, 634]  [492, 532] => 0.77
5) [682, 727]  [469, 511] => 0.76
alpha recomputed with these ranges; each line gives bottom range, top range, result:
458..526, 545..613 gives 0.81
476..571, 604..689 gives 0.82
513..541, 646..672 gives 0.82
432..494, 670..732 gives 0.80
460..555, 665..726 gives 0.82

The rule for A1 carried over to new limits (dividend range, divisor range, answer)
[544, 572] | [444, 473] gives 0.90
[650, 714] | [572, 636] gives 1.03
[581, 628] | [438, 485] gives 0.78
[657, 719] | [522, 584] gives 0.91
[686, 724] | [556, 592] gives 0.98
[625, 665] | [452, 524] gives 0.77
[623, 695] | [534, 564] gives 0.89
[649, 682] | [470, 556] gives 0.81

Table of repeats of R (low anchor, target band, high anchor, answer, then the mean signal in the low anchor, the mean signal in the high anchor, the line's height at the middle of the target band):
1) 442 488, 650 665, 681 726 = 1.1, 17.2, 13.7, 14.4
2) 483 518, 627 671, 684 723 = 3.7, 18.2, 13.6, 14.9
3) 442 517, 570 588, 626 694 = 3.0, 17.6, 13.9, 15.6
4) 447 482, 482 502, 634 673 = -1.5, 17.2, 13.6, 16.7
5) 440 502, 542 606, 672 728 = 6.0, 17.4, 13.8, 15.8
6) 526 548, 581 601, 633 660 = 2.3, 15.7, 13.5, 14.6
